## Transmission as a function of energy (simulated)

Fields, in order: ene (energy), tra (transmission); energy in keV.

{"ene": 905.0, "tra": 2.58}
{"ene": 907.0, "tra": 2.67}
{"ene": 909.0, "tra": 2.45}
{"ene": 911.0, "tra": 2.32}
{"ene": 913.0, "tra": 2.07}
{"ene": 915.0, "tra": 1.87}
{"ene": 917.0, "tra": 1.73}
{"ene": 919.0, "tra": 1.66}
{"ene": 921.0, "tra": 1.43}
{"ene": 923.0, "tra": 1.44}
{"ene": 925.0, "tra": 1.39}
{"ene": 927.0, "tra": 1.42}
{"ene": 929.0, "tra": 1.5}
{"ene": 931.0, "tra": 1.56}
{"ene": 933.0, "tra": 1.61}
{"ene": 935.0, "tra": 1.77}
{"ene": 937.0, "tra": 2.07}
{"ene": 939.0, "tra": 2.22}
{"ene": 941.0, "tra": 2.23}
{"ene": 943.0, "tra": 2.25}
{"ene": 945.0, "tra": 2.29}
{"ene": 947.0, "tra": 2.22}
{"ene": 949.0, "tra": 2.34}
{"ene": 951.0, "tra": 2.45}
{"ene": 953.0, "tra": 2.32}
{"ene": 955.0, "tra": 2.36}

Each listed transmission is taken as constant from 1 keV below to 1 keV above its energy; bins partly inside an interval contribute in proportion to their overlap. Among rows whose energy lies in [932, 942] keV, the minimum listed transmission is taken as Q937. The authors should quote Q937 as 1.61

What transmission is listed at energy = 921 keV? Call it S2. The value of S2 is 1.43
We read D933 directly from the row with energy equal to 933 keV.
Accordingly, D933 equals 1.61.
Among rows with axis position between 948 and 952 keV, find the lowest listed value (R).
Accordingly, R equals 2.34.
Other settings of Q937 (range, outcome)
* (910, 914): 2.07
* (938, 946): 2.22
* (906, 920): 1.66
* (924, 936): 1.39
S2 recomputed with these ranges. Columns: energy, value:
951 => 2.45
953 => 2.32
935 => 1.77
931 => 1.56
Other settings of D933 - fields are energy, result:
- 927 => 1.42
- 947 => 2.22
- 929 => 1.5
